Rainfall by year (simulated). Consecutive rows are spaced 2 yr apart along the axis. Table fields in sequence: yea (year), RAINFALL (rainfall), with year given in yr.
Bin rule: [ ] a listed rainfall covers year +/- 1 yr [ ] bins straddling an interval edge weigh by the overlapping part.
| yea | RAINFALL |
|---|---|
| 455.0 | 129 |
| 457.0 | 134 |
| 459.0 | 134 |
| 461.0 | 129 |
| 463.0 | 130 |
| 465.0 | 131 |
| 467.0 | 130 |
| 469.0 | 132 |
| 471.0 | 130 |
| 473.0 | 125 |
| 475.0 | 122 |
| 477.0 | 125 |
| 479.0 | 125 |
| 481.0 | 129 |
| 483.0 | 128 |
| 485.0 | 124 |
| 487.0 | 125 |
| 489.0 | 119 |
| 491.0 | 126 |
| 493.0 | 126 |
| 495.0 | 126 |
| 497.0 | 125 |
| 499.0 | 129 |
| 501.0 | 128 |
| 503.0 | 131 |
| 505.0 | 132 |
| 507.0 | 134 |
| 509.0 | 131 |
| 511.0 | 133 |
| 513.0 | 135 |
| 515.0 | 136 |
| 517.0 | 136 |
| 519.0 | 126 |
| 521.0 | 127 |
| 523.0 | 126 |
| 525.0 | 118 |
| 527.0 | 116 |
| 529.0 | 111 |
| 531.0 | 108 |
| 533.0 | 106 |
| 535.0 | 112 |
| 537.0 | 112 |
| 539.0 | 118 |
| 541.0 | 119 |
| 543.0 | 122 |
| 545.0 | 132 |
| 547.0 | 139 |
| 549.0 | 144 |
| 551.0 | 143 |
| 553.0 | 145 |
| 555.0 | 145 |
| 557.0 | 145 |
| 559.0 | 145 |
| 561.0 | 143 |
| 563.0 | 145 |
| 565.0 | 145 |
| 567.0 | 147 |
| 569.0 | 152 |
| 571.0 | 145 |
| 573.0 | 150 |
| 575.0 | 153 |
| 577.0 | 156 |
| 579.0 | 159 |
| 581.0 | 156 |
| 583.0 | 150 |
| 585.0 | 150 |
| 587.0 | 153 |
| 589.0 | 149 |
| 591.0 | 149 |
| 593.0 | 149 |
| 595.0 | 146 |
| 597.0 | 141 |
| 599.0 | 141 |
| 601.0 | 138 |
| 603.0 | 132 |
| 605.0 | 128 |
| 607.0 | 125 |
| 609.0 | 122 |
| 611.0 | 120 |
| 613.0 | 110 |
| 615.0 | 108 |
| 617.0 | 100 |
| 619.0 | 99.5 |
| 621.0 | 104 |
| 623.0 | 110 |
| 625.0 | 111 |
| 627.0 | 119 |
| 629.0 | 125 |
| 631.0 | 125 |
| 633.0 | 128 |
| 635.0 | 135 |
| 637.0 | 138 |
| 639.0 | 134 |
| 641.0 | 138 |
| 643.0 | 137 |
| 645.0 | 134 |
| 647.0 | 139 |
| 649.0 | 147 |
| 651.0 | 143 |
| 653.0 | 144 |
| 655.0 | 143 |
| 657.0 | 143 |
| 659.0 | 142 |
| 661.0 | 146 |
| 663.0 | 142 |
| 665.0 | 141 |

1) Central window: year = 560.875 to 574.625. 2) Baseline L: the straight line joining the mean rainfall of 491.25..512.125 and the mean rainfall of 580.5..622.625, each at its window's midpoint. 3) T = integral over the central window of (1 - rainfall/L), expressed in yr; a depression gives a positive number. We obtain -1.7 yr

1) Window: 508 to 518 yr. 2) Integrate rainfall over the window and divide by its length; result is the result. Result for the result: 134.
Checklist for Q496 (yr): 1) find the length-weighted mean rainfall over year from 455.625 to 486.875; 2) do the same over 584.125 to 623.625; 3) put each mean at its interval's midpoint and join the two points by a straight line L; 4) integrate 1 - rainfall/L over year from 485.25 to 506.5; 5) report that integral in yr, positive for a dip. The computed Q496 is 0.3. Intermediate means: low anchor 128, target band 127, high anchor 129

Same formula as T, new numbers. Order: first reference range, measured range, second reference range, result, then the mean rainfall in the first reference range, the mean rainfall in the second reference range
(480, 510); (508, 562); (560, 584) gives 4.1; 128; 150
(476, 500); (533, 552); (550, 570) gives 2.0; 126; 146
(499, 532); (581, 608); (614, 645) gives -4.4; 127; 121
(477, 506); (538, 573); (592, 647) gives -3.8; 127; 126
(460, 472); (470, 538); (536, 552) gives 2.5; 130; 129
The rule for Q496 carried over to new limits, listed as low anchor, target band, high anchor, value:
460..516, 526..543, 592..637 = 1.80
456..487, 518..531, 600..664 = 0.88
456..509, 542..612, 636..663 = -4.04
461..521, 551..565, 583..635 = -1.79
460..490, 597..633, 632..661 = 4.56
